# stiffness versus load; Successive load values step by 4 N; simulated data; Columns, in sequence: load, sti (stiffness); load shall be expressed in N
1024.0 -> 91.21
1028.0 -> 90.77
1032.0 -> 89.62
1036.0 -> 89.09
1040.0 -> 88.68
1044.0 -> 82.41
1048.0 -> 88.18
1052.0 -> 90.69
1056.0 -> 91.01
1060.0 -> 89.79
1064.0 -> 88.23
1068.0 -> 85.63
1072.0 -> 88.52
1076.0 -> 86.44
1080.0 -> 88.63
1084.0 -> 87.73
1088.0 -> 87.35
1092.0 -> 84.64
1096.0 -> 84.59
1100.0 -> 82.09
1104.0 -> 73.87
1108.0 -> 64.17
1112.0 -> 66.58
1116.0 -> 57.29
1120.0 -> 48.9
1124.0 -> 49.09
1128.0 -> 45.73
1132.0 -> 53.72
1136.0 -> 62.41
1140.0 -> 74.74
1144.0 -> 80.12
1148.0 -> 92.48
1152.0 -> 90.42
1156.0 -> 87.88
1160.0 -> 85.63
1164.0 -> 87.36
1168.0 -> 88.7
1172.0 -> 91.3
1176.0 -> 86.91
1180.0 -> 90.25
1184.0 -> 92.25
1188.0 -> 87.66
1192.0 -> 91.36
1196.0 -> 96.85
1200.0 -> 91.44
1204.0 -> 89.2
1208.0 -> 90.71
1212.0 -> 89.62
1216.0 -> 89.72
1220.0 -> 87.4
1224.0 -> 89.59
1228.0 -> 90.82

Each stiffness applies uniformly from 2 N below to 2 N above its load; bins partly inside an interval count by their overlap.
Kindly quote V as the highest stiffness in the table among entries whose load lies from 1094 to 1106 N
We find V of 84.59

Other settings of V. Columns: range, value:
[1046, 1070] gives 91.01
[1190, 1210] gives 96.85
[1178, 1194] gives 92.25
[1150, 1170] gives 90.42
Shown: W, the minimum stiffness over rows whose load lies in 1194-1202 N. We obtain 91.44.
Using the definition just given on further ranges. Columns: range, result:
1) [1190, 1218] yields 89.2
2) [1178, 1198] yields 87.66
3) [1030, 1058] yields 82.41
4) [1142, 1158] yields 80.12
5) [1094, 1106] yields 73.87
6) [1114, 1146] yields 45.73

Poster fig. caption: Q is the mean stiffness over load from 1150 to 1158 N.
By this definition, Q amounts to 89.2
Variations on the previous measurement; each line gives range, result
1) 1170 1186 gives 90.2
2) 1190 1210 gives 91.9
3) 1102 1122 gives 62.2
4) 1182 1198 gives 92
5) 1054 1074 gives 88.6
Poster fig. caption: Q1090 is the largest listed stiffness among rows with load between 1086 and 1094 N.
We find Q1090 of 87.35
